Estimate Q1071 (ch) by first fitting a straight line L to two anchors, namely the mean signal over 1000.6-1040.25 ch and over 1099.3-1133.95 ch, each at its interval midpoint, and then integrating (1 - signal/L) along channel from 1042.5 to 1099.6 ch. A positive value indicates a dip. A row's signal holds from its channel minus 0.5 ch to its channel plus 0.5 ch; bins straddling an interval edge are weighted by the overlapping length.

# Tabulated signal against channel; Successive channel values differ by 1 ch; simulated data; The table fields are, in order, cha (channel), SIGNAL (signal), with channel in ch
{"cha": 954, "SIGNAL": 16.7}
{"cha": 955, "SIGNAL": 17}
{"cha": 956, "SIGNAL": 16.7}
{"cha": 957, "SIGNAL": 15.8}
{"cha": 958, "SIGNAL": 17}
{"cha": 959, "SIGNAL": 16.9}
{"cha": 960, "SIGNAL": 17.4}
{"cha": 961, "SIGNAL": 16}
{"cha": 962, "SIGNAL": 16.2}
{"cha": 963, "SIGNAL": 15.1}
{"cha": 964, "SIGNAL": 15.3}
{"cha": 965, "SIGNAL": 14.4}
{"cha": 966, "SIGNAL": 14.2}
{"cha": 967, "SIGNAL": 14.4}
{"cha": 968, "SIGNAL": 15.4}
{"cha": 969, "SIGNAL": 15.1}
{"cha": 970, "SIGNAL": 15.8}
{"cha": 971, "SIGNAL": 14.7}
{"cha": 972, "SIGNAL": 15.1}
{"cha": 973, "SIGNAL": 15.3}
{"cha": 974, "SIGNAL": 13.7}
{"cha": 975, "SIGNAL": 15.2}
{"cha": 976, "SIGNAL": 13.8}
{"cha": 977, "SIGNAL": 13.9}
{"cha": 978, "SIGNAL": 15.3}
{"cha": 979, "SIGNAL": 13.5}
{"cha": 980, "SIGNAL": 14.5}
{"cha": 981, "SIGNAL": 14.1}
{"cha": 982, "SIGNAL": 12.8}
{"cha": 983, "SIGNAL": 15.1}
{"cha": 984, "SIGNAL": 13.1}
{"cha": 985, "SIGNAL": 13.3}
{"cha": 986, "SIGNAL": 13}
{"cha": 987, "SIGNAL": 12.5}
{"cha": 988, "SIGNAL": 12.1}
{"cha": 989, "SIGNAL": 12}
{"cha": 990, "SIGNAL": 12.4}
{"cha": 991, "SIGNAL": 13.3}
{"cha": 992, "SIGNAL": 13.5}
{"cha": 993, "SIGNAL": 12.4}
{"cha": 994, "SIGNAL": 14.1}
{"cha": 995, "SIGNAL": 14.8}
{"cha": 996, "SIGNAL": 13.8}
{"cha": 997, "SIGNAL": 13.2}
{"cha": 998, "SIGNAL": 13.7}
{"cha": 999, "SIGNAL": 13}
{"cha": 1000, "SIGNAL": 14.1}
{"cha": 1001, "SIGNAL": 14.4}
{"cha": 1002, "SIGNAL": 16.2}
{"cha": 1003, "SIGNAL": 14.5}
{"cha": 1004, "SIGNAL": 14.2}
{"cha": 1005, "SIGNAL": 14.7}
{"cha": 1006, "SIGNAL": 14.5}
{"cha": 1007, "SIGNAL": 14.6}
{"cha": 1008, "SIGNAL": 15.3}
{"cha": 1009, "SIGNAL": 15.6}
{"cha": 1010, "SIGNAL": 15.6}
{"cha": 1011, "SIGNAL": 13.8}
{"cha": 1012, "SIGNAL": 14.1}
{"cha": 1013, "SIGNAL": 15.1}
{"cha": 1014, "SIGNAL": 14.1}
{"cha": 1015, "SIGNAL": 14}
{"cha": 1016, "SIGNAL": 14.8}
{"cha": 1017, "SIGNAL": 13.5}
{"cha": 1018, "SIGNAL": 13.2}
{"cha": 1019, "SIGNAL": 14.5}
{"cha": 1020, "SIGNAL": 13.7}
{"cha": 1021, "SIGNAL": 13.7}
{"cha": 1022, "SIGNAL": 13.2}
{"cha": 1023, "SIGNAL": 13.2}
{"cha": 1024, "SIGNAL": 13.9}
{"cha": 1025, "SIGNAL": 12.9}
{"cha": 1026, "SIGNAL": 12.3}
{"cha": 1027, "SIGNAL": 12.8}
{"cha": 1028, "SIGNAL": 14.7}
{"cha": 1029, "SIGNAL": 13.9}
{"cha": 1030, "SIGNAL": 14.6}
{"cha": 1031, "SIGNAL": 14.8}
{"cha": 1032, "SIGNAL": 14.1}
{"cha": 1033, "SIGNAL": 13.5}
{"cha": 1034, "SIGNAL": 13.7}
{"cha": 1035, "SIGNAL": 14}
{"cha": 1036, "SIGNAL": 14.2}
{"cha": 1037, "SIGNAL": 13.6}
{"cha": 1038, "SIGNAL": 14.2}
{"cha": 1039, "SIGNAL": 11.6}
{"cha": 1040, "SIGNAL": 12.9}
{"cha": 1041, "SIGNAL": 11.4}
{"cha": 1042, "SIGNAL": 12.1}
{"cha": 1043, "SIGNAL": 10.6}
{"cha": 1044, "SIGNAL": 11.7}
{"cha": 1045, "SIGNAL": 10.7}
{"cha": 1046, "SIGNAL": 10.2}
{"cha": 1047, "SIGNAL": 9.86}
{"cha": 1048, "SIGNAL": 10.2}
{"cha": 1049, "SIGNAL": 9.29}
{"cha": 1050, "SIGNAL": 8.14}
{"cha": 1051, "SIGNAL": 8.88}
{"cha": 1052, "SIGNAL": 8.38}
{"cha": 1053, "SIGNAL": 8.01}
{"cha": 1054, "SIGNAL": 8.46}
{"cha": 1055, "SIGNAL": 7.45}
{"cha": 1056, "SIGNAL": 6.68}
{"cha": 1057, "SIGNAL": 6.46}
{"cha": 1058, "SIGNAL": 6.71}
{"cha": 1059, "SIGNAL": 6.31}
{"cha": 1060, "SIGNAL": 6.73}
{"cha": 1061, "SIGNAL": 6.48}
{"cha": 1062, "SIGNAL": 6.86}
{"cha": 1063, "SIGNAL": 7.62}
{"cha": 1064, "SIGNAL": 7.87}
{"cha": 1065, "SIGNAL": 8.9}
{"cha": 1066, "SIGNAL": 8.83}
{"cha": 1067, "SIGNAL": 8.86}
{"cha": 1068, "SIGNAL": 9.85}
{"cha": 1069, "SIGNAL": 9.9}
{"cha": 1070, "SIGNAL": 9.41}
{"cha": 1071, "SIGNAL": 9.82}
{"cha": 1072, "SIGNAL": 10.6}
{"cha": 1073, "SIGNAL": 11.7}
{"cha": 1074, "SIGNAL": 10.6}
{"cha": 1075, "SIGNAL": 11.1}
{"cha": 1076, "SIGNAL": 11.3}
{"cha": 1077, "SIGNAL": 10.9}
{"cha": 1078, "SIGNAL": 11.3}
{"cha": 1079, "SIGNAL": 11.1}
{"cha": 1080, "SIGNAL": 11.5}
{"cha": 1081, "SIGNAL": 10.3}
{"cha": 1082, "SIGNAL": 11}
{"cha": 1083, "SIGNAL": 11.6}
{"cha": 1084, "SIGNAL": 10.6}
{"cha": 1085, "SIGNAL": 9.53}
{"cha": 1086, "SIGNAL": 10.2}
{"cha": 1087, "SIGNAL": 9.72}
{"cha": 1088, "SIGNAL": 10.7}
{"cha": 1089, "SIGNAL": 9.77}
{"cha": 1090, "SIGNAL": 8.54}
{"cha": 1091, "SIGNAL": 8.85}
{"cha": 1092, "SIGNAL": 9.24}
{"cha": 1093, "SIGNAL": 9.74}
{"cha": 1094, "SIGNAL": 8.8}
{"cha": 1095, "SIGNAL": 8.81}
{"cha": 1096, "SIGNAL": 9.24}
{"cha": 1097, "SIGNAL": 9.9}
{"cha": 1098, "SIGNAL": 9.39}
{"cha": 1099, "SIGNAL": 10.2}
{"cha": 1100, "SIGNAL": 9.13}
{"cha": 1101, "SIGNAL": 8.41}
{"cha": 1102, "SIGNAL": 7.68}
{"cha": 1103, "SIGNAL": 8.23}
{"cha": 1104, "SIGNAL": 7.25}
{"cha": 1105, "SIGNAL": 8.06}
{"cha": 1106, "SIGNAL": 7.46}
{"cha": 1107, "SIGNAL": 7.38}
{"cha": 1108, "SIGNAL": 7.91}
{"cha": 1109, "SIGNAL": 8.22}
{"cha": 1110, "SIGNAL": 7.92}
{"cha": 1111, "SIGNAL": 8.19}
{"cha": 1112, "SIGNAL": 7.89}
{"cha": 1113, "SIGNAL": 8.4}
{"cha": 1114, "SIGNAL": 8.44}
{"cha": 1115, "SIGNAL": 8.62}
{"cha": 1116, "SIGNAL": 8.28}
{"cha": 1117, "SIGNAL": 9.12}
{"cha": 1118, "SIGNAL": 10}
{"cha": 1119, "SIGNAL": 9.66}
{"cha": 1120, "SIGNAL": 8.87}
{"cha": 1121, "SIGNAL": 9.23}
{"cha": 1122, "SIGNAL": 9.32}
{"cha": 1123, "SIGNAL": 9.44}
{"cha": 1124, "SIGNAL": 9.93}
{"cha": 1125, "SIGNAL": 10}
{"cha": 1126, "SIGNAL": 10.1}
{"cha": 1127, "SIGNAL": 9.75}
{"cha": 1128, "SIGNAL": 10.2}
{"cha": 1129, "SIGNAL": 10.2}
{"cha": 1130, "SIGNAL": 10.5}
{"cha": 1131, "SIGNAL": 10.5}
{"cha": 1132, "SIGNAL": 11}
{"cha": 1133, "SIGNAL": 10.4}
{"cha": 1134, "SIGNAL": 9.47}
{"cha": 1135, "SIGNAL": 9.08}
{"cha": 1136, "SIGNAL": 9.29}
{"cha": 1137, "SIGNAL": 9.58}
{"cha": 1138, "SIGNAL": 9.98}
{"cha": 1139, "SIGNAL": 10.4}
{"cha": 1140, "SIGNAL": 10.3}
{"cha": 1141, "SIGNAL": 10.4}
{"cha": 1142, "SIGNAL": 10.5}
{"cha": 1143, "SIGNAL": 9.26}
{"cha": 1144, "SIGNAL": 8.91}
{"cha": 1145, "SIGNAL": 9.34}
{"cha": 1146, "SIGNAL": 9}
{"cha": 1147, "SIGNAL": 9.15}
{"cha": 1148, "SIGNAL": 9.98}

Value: 9.6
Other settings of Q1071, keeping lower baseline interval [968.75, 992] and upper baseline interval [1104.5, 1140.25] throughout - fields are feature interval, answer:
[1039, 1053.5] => 1.9 ch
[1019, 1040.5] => -2.4 ch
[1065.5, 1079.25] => 0.6 ch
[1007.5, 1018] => -1.4 ch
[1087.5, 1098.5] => 0.9 ch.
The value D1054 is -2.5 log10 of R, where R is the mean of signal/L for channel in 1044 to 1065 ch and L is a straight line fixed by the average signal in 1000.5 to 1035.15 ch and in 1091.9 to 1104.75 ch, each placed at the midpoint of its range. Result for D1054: 0.40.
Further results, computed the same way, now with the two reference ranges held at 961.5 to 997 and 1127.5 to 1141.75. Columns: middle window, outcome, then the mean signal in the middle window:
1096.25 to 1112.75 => 0.288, 8.34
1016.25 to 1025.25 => -0.046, 13.6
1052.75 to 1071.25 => 0.444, 7.93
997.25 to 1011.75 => -0.087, 14.6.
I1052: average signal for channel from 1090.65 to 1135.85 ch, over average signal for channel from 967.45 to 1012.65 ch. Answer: 0.6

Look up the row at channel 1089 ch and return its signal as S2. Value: 9.77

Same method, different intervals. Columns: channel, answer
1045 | 10.7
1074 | 10.6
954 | 16.7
